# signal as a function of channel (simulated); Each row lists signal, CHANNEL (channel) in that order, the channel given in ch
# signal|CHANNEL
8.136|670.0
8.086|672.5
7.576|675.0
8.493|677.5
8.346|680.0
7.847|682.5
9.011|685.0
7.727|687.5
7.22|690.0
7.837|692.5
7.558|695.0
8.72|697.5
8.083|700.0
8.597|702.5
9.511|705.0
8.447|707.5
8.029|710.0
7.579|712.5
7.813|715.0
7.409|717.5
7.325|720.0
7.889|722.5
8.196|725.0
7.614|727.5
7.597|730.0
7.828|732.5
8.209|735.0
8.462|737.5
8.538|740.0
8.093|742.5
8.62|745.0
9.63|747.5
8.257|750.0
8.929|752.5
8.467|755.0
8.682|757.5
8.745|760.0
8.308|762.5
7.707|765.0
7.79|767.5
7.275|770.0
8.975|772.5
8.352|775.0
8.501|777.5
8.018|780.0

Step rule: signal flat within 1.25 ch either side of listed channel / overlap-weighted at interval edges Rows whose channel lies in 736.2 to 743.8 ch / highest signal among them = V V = 8.538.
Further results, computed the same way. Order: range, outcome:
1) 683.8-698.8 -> 9.011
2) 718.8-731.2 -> 8.196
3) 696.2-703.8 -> 8.72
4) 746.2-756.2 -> 9.63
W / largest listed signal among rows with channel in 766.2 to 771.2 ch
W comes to 7.79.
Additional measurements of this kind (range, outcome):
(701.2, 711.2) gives 9.511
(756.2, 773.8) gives 8.975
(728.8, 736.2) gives 8.209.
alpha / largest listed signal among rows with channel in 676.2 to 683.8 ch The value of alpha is 8.493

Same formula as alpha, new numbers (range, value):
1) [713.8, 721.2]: 7.813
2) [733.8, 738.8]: 8.462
